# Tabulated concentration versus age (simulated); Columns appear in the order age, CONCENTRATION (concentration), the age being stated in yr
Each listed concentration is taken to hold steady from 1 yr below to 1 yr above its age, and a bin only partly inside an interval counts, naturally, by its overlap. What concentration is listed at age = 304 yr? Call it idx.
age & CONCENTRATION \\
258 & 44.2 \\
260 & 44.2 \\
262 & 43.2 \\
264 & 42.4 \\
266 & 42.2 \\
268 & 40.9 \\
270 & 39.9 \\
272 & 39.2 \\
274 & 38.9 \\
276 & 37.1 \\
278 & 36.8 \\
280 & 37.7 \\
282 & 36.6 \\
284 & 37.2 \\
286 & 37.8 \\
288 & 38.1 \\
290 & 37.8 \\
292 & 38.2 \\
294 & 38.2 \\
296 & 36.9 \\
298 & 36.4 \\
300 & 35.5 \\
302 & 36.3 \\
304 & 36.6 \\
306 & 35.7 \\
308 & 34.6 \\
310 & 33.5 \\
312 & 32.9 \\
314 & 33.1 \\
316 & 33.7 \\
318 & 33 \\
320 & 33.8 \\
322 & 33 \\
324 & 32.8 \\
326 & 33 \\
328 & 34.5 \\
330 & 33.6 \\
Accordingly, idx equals 36.6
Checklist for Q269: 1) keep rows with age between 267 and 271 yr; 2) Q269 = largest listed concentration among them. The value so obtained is 40.9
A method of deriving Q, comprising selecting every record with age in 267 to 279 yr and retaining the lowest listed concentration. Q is 36.8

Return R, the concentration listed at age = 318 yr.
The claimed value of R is 33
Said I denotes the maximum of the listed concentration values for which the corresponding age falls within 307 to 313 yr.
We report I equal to 34.6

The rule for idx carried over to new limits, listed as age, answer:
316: 33.7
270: 39.9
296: 36.9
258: 44.2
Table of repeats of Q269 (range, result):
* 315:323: 33.8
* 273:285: 38.9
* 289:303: 38.2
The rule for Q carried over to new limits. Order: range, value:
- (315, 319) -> 33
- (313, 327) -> 32.8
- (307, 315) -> 32.9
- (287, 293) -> 37.8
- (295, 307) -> 35.5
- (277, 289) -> 36.6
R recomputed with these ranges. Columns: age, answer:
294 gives 38.2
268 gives 40.9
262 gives 43.2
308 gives 34.6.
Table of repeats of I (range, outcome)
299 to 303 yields 36.3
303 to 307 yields 36.6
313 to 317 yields 33.7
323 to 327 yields 33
